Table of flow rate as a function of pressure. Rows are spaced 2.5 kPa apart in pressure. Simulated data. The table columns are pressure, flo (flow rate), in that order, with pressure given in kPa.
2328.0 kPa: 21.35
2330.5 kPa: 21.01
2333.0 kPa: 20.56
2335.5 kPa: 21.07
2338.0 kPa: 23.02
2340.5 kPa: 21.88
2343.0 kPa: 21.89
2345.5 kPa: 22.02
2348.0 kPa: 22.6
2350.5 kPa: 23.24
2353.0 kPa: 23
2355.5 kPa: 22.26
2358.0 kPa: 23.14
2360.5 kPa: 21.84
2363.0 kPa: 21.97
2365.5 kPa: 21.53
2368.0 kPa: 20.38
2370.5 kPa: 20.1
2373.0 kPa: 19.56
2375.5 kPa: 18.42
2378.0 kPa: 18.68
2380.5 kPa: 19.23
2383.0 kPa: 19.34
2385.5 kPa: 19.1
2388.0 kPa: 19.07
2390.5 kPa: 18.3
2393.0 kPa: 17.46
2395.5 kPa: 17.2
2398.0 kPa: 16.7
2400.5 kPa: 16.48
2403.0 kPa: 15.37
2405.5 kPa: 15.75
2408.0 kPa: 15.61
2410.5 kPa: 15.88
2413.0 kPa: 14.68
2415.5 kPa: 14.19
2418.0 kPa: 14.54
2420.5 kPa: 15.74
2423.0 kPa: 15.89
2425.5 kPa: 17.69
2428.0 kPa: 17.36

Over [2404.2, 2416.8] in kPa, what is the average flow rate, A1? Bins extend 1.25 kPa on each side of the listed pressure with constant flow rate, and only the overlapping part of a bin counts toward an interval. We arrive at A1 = 15.2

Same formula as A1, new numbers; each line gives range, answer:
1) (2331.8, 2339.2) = 21.5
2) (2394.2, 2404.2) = 16.4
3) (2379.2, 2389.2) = 19.2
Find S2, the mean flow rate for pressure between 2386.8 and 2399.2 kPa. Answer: 17.7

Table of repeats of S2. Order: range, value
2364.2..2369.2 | 21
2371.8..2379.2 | 18.9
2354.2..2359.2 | 22.7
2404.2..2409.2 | 15.7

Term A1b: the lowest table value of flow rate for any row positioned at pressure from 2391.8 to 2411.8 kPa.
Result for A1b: 15.37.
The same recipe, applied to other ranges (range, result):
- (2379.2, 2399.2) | 16.7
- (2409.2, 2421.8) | 14.19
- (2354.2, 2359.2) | 22.26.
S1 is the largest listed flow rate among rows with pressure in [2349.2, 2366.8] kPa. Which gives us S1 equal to 23.24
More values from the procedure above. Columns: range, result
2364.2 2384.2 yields 21.53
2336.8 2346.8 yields 23.02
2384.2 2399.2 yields 19.1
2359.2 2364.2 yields 21.97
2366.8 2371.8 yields 20.38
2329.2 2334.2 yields 21.01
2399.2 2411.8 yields 16.48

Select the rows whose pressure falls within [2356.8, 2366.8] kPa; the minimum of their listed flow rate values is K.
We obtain 21.53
